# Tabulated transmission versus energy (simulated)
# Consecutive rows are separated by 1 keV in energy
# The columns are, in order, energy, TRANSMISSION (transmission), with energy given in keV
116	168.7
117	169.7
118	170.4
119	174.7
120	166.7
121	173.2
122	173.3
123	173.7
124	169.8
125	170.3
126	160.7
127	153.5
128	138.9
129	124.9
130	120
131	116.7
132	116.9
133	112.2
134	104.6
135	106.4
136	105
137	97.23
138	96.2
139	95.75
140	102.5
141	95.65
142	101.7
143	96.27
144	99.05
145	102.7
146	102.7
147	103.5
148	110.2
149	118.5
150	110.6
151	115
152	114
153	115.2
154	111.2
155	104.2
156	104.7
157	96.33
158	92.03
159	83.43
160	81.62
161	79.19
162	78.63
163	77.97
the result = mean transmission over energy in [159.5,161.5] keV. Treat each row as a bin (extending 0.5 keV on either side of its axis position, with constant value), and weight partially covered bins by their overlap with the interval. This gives 80.4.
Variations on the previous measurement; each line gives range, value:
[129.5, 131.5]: 118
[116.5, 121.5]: 171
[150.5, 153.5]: 115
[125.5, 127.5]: 157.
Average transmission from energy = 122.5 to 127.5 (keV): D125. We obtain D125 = 166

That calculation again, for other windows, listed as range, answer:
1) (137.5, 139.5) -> 96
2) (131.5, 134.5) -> 111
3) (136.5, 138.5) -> 96.7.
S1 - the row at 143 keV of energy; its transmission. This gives 96.27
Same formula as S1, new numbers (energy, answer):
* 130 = 120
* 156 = 104.7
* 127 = 153.5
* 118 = 170.4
